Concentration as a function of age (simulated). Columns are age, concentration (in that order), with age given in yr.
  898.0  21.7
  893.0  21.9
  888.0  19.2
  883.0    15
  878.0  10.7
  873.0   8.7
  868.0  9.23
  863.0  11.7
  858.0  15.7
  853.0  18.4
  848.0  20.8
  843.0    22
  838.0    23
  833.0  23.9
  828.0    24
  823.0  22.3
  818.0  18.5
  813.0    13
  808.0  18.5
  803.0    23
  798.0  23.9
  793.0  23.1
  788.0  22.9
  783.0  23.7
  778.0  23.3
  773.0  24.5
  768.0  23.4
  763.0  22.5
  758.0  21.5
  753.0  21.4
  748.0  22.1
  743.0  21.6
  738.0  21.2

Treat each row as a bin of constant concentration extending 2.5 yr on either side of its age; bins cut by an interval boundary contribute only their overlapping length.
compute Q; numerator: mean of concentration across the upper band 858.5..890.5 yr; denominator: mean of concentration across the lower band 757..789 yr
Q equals 0.5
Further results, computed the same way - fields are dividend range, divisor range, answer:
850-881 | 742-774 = 0.56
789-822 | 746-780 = 0.89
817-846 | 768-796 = 0.96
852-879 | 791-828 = 0.59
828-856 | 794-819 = 1.11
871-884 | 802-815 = 0.63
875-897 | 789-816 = 0.83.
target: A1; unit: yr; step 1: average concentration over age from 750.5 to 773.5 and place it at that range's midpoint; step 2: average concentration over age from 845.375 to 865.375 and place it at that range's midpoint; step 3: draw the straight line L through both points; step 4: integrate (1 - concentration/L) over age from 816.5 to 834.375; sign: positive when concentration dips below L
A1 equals -3.6 yr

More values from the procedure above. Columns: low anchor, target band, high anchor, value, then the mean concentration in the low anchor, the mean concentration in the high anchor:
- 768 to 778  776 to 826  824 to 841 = 5.3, 23.9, 23.5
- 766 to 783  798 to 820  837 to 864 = 2.7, 23.7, 18.7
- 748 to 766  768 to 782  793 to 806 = -0.8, 21.9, 23.2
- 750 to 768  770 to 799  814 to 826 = -3.5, 22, 19.6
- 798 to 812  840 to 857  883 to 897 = 0.0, 20.5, 19.7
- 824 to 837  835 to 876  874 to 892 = 7.8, 23.6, 15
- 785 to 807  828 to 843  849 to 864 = -3.9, 22.9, 16.2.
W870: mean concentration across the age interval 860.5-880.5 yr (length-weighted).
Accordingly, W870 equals 10.1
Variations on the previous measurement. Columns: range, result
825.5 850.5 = 22.7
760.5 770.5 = 22.9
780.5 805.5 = 23.3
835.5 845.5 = 22.5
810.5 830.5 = 19.4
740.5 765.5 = 21.8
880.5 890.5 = 17.1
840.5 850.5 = 21.4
